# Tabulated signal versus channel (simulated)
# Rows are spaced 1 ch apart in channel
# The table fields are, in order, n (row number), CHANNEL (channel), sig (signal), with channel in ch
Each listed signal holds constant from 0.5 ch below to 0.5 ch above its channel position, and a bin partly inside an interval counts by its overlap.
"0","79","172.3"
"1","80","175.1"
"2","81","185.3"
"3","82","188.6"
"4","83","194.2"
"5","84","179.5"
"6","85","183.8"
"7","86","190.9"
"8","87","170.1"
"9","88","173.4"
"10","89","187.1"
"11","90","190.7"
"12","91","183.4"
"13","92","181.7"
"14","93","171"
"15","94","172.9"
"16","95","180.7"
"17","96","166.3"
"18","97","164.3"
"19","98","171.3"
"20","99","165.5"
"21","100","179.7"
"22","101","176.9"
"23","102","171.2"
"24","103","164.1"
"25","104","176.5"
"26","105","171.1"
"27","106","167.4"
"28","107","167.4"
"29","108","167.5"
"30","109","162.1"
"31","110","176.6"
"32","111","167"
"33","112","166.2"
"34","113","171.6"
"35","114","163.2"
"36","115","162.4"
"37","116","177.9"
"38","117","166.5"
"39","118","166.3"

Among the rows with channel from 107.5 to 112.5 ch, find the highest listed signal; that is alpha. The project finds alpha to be 176.6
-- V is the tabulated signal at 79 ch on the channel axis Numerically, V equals 172.3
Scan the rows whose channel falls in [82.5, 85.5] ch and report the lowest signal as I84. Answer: 179.5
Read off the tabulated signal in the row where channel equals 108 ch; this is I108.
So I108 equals 167.5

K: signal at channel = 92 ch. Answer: 181.7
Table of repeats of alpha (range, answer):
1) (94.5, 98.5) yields 180.7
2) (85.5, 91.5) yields 190.9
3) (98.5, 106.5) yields 179.7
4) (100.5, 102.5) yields 176.9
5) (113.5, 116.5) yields 177.9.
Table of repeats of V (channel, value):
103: 164.1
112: 166.2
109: 162.1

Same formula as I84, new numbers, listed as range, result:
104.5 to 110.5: 162.1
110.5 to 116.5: 162.4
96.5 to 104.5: 164.1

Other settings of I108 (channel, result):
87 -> 170.1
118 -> 166.3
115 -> 162.4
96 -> 166.3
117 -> 166.5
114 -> 163.2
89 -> 187.1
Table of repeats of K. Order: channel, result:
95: 180.7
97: 164.3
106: 167.4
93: 171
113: 171.6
